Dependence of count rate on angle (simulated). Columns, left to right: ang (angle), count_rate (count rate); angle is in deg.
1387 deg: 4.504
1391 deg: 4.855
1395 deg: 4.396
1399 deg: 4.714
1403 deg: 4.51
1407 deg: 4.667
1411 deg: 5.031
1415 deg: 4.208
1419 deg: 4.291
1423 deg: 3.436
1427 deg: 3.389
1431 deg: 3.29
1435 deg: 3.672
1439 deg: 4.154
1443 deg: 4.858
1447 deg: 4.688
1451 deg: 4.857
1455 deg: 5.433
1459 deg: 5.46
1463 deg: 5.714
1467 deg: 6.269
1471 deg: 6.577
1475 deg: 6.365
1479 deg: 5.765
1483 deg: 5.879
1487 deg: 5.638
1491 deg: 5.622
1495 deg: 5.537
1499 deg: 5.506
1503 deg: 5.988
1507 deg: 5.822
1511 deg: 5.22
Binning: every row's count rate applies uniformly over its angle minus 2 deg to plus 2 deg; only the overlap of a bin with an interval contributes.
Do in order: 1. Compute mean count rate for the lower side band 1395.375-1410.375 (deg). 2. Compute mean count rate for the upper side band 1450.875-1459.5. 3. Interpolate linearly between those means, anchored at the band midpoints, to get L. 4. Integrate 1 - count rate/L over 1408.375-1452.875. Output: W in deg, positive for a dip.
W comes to 7.3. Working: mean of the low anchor 4.64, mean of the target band 4.18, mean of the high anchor 5.3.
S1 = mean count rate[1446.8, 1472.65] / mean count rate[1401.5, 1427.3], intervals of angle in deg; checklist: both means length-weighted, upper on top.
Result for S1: 1.32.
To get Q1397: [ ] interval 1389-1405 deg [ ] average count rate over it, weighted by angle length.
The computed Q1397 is 4.62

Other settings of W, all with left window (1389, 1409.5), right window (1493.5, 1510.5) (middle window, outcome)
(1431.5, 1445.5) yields 2.5 deg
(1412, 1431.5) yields 4.2 deg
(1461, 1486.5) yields -3.2 deg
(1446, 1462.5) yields 0.0 deg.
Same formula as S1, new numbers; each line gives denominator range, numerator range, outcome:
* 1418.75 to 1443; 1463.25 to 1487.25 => 1.62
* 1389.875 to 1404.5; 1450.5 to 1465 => 1.18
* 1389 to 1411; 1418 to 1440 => 0.78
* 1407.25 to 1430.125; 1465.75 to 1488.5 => 1.49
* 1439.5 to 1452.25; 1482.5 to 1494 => 1.20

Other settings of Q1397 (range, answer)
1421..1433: 3.37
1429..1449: 4.13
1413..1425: 3.98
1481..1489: 5.76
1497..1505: 5.75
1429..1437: 3.48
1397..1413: 4.73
